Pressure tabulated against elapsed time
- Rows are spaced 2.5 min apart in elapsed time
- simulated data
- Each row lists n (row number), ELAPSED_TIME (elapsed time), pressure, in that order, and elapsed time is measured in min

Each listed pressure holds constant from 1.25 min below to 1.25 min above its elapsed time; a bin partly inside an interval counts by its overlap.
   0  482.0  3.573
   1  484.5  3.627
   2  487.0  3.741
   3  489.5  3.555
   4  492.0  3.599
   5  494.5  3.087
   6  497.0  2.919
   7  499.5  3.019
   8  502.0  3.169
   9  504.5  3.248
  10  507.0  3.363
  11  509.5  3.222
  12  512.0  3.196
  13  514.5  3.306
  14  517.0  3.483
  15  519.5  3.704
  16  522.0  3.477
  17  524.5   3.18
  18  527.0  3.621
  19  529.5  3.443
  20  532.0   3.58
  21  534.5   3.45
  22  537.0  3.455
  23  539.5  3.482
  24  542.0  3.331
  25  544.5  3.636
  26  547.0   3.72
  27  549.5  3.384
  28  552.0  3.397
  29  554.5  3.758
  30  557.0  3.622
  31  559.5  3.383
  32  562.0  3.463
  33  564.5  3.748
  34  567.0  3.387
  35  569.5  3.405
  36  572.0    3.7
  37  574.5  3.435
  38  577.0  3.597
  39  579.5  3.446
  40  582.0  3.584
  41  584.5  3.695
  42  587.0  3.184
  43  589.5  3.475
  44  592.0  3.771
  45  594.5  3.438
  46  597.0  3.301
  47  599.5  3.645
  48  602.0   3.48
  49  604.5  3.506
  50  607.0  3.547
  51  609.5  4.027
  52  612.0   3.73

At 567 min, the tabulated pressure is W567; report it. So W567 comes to 3.387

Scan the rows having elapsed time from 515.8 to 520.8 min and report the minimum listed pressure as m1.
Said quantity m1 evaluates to 3.483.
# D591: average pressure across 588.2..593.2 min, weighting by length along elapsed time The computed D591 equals 3.62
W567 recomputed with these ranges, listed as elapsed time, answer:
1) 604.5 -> 3.506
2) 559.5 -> 3.383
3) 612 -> 3.73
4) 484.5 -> 3.627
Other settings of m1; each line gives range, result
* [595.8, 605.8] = 3.301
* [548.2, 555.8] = 3.384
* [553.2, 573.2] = 3.383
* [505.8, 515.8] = 3.196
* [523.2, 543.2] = 3.18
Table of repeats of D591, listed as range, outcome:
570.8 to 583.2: 3.55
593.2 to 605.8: 3.48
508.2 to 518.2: 3.3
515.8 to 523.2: 3.56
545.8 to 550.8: 3.55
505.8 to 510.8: 3.29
